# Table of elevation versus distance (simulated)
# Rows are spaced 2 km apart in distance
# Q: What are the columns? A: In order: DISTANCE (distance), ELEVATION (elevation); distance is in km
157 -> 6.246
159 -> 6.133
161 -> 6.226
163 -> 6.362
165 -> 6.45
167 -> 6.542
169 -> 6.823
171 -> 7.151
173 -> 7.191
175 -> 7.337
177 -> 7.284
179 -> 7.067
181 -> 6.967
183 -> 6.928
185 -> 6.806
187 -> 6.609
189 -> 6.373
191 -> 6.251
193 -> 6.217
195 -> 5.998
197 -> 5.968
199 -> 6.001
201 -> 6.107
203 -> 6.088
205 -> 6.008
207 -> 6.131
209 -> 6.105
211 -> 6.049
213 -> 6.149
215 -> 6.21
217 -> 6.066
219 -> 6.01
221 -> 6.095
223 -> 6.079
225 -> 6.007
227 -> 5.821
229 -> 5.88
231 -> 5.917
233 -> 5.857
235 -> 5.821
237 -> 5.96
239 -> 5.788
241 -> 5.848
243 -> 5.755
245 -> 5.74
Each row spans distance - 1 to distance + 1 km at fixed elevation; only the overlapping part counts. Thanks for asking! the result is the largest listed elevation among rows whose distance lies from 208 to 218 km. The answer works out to 6.21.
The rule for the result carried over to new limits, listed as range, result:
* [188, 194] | 6.373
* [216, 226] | 6.095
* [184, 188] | 6.806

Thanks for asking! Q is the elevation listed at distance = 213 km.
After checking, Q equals 6.149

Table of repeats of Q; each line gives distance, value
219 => 6.01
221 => 6.095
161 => 6.226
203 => 6.088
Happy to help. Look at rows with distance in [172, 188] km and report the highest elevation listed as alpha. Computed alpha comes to 7.337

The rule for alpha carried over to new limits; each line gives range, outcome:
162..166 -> 6.45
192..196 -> 6.217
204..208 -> 6.131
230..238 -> 5.96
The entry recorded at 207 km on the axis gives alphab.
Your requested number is 6.131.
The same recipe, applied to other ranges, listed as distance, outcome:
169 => 6.823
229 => 5.88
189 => 6.373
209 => 6.105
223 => 6.079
